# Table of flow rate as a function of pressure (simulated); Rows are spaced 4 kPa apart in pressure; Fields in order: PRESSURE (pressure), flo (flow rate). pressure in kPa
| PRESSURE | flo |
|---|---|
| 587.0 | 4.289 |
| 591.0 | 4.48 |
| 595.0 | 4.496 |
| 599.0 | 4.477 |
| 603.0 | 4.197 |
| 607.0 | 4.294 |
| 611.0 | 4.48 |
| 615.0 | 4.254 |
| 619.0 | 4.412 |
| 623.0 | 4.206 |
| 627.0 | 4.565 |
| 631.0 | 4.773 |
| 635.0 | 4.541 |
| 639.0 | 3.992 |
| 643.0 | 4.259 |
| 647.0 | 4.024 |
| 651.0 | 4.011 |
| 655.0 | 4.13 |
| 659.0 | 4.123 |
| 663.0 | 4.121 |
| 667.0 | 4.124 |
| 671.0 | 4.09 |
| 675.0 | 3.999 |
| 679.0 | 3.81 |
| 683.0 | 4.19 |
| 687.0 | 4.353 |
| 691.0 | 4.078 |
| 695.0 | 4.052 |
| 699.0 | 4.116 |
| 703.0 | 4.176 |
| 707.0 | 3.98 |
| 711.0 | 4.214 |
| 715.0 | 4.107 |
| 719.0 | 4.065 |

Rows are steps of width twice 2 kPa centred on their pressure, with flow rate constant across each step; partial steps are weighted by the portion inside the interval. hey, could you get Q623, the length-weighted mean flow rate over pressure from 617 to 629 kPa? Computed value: 4.39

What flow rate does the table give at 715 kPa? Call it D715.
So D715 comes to 4.107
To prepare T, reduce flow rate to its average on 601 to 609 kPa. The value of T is 4.25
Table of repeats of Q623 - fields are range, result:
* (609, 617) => 4.37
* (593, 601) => 4.49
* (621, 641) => 4.42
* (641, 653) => 4.1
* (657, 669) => 4.12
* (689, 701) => 4.08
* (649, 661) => 4.09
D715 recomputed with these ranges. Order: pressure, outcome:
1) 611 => 4.48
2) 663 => 4.121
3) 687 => 4.353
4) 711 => 4.214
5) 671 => 4.09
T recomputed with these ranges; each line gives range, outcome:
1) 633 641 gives 4.27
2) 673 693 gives 4.09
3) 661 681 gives 4.03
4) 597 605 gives 4.34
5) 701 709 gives 4.08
